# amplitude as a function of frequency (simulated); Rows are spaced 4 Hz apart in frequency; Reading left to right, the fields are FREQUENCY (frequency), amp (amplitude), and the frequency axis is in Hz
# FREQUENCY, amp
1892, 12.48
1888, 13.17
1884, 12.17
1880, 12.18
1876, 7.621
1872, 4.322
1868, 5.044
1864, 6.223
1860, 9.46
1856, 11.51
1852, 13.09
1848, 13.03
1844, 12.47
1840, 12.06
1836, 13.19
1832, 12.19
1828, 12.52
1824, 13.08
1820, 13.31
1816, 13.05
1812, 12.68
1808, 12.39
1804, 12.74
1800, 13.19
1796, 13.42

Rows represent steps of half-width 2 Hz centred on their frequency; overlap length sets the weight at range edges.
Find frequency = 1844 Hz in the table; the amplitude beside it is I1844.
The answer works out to 12.47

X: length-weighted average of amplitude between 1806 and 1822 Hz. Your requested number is 12.9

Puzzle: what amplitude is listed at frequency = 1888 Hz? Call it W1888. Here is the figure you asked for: 13.17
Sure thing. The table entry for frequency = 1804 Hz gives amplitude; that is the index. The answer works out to 12.74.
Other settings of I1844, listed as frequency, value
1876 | 7.621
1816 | 13.05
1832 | 12.19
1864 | 6.223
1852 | 13.09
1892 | 12.48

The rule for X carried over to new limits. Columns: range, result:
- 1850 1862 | 11.4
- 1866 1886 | 8.27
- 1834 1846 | 12.6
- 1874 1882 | 9.9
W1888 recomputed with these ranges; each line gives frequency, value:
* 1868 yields 5.044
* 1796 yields 13.42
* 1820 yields 13.31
